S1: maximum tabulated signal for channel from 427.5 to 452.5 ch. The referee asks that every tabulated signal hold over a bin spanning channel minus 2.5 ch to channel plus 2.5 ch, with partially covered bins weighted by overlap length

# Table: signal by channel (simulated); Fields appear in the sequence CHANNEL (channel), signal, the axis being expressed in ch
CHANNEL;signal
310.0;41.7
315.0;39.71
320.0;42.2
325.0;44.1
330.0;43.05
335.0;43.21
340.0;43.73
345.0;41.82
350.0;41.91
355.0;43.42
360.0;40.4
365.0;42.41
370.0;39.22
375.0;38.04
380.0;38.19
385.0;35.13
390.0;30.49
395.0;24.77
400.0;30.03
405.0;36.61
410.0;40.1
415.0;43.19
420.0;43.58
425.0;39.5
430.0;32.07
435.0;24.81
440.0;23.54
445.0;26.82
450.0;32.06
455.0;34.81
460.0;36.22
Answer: 32.07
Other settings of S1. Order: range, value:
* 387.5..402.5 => 30.49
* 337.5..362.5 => 43.73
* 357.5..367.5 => 42.41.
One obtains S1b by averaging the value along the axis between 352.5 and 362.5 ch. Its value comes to 41.9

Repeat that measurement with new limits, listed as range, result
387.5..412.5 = 32.4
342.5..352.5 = 41.9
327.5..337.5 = 43.1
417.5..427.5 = 41.5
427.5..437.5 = 28.4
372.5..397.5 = 33.3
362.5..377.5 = 39.9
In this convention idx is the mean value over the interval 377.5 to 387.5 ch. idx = 36.7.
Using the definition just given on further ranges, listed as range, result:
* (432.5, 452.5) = 26.8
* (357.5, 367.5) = 41.4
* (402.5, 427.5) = 40.6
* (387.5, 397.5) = 27.6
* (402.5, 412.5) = 38.4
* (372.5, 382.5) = 38.1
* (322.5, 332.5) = 43.6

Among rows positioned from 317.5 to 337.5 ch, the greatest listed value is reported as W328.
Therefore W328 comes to 44.1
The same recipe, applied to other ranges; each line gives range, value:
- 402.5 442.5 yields 43.58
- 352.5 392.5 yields 43.42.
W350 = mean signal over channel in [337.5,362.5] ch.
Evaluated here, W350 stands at 42.3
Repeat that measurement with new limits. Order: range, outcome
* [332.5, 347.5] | 42.9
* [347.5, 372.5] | 41.5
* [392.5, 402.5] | 27.4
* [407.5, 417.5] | 41.6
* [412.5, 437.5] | 36.6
